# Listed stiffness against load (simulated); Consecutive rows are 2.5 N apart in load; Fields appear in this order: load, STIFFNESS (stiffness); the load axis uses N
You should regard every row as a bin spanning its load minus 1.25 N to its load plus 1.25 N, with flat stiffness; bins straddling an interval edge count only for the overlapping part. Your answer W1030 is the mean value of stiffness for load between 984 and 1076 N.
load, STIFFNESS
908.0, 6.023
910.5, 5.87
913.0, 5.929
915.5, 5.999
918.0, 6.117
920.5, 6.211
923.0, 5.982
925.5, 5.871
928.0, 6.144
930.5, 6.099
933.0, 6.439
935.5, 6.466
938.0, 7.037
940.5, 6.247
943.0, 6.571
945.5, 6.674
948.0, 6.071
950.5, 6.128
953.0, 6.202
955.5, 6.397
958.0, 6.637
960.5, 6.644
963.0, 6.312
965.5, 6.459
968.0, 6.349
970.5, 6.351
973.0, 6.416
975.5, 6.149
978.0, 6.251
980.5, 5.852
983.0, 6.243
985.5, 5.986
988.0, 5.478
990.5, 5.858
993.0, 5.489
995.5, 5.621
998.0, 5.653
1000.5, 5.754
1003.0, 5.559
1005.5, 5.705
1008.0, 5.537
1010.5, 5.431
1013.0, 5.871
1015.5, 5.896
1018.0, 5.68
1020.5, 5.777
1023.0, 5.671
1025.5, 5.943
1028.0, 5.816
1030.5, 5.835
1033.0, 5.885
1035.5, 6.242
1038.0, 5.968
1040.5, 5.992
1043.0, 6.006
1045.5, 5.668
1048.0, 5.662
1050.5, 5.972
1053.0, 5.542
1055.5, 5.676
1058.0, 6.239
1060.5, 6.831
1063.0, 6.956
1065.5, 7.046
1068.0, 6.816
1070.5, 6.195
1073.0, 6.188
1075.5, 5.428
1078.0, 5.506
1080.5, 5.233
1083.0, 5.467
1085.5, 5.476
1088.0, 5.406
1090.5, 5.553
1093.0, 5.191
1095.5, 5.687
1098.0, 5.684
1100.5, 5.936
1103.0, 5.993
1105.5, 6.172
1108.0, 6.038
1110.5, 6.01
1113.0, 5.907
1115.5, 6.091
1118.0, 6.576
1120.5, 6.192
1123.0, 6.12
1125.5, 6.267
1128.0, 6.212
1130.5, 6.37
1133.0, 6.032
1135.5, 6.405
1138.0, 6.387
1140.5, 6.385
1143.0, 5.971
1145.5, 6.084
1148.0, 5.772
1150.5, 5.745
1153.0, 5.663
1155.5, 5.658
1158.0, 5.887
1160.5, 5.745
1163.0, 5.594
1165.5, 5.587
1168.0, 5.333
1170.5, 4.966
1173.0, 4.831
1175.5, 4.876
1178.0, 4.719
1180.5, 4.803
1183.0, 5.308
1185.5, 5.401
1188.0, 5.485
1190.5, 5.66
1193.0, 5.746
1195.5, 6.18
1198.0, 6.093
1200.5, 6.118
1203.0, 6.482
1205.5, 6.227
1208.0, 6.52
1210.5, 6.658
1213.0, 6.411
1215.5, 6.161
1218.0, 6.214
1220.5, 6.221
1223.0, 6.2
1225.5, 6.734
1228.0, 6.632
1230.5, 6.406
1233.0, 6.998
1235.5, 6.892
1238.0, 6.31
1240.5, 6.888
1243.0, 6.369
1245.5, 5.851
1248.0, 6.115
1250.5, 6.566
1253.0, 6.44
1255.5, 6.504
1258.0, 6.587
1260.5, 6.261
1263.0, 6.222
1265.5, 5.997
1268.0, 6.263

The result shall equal 5.92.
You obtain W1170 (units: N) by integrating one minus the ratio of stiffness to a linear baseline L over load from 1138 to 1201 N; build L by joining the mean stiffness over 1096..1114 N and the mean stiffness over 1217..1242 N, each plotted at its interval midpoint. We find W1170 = 6.7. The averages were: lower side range 5.95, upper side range 6.55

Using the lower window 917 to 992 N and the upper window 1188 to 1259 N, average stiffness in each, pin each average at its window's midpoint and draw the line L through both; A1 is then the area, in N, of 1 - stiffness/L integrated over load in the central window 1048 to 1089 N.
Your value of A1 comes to 2.0 N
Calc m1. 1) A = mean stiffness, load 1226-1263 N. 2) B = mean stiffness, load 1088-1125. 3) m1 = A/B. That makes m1 1.09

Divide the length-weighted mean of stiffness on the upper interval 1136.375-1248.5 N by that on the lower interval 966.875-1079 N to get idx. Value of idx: 1.00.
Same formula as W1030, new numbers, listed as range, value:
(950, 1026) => 5.98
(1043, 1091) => 5.95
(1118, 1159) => 6.09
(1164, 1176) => 5.14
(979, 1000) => 5.78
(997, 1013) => 5.63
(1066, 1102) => 5.73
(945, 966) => 6.38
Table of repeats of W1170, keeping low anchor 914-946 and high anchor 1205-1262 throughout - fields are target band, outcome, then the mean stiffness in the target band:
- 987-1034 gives 4.6 N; 5.71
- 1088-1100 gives 1.6 N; 5.54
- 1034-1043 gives 0.4 N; 6.05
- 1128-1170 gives 3.2 N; 5.91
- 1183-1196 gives 1.6 N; 5.63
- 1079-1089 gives 1.5 N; 5.4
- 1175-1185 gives 2.3 N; 4.97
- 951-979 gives -0.3 N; 6.37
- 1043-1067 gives 0.7 N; 6.17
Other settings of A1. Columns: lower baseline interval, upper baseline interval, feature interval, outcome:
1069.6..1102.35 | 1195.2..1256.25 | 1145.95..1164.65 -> 0.85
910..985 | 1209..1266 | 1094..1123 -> 1.52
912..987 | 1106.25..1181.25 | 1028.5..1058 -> 0.87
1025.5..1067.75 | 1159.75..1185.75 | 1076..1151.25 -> -4.40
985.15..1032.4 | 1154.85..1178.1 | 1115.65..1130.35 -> -2.23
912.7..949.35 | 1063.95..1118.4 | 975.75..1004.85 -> 1.52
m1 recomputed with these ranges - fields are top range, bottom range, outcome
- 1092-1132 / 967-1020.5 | 1.03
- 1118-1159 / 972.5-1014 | 1.05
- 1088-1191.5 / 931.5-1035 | 0.95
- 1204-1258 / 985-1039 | 1.12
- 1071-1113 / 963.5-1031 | 0.97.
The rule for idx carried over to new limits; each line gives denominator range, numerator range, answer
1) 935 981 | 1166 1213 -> 0.89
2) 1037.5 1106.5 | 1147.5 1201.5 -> 0.93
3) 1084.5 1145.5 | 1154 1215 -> 0.95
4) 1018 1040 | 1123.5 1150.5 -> 1.05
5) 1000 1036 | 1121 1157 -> 1.05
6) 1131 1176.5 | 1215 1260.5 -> 1.12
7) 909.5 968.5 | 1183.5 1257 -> 1.00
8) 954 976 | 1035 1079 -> 0.95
